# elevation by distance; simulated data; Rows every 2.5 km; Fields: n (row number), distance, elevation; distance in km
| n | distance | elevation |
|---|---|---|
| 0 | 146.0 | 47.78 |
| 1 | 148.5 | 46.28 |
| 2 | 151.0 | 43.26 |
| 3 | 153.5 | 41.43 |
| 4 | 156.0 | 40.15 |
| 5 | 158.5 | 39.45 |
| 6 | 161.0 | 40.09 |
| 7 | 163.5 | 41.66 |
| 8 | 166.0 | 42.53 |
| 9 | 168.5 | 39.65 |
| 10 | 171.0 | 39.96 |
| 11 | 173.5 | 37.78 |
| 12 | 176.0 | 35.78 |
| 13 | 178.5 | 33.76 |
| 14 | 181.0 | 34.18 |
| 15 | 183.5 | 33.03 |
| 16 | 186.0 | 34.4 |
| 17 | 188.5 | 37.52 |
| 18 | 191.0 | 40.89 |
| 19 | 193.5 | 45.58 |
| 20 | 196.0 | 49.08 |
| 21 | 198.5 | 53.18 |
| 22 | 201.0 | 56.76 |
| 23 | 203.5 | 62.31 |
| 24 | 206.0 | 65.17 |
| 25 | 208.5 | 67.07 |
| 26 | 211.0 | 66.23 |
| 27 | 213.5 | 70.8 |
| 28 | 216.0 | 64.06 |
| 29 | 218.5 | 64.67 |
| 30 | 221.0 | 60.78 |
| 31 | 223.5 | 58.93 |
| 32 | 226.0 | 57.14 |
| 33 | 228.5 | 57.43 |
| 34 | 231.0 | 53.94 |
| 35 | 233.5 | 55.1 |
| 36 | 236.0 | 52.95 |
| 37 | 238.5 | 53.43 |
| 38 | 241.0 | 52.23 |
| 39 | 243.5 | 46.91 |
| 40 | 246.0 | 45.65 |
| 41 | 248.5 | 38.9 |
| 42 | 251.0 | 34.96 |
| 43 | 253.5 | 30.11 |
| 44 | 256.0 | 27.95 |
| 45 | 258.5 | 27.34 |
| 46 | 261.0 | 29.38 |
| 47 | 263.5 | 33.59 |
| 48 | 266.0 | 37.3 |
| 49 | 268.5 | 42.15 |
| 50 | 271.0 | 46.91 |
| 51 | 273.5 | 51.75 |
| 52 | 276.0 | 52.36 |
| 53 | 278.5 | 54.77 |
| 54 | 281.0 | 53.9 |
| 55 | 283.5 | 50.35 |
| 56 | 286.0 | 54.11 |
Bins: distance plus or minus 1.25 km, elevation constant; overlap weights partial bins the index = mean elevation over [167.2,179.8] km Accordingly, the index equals 37.4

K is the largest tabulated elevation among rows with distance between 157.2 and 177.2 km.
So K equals 42.53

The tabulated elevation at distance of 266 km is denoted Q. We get 37.3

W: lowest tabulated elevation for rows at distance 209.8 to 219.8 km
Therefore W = 64.06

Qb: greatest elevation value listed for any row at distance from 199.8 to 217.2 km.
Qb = 70.8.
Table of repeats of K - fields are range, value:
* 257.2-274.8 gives 51.75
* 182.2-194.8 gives 45.58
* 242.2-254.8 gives 46.91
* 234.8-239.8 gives 53.43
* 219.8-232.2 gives 60.78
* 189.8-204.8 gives 62.31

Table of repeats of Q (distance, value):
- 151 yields 43.26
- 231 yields 53.94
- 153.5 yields 41.43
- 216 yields 64.06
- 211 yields 66.23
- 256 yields 27.95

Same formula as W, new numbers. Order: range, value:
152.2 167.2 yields 39.45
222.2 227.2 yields 57.14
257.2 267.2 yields 27.34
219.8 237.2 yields 52.95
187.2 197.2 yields 37.52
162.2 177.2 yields 35.78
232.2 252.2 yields 34.96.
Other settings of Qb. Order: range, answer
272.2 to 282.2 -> 54.77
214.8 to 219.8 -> 64.67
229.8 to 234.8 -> 55.1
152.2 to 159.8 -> 41.43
